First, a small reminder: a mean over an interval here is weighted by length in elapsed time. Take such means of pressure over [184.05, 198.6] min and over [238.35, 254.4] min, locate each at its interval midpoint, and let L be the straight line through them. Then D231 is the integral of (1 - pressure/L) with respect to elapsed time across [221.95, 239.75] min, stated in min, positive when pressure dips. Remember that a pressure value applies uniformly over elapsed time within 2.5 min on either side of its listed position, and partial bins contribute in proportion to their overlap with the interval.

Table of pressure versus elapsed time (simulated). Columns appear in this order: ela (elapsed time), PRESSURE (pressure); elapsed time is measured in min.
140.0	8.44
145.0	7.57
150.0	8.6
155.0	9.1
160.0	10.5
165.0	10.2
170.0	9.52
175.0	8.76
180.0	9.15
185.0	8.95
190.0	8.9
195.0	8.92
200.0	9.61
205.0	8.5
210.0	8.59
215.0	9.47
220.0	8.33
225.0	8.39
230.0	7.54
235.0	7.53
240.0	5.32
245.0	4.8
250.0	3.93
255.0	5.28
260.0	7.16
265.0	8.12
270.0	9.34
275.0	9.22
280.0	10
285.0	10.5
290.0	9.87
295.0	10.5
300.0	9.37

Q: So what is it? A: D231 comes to -4.78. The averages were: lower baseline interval 8.97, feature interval 7.52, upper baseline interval 4.72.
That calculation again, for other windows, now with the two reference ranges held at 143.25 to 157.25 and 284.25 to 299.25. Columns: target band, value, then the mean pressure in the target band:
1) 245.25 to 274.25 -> 9.0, 6.76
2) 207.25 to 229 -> 1.5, 8.61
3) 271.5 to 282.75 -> 0.4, 9.61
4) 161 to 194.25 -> -1.9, 9.29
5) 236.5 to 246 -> 4.2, 5.36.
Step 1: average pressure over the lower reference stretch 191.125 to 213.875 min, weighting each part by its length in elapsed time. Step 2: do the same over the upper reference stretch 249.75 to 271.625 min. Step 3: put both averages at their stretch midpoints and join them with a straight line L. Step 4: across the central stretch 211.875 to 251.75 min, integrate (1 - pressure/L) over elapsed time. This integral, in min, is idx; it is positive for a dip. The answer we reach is 5.09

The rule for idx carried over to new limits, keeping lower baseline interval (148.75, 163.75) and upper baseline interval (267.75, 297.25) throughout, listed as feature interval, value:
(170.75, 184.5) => 0.82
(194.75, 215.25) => 1.48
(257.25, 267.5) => 2.36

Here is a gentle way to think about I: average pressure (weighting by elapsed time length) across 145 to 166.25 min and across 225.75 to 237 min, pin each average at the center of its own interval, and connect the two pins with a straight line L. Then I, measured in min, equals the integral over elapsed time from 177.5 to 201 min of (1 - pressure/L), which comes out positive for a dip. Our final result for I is -1.3 min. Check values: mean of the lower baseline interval 9.33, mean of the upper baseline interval 7.67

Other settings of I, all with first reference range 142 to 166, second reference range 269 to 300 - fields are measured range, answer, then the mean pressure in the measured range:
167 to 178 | 0.0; 9.19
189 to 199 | 0.4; 9.02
